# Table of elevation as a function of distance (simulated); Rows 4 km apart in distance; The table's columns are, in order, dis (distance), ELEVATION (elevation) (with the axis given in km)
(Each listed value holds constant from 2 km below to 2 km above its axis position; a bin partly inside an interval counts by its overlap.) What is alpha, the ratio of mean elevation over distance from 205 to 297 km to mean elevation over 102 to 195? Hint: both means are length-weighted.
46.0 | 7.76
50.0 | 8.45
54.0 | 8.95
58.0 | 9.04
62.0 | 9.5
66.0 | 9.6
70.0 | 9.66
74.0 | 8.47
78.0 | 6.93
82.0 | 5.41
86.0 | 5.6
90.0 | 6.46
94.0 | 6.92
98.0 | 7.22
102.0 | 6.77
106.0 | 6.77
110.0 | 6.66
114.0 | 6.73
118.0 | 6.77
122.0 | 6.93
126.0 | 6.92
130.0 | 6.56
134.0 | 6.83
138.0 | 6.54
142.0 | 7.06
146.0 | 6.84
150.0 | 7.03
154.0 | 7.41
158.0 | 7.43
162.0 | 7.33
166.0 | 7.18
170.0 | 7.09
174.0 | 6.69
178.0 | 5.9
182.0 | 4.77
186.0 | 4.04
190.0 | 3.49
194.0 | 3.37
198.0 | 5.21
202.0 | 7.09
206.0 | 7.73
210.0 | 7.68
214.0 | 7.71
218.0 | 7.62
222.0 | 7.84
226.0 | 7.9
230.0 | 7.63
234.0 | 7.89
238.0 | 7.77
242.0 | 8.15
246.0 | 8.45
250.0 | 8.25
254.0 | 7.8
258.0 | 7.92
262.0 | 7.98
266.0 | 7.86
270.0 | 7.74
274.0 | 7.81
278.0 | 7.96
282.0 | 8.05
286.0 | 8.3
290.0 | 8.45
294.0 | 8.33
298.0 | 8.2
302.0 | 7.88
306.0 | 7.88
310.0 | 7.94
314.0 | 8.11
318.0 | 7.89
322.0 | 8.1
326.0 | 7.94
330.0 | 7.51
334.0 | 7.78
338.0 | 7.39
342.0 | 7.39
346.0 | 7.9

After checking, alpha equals 1.2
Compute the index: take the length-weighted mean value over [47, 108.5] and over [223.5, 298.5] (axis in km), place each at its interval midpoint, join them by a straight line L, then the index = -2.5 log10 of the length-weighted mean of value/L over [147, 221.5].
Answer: 0.225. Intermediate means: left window 7.71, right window 8.02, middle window 6.41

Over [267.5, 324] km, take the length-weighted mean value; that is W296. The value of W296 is 8.04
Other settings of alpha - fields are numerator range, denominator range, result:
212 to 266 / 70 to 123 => 1.16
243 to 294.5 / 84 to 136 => 1.20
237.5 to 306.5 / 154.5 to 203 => 1.38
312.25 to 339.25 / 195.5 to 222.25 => 1.09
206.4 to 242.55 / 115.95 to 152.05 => 1.14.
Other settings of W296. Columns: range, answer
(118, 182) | 6.84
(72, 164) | 6.85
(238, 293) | 8.05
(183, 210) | 5.33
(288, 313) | 8.11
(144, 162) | 7.19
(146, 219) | 6.37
